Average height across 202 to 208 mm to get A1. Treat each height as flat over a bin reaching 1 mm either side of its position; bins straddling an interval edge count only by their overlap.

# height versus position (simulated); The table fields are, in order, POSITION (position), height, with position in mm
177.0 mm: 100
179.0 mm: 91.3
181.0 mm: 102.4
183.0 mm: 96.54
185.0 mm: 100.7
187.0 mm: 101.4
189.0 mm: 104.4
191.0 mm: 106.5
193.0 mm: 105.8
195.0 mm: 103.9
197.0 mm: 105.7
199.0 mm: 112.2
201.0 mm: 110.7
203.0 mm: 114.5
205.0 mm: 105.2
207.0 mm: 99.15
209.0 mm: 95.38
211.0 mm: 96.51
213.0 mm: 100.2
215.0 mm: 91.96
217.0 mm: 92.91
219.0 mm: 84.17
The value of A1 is 106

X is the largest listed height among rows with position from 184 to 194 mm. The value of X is 106.5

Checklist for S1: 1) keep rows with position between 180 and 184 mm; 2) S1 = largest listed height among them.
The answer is 102.4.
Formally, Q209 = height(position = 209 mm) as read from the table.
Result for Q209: 95.38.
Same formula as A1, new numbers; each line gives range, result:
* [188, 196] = 105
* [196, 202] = 110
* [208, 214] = 97.4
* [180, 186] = 99.9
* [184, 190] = 102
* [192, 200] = 107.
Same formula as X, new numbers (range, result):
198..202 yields 112.2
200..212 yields 114.5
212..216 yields 100.2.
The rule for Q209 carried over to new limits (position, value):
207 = 99.15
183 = 96.54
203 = 114.5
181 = 102.4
